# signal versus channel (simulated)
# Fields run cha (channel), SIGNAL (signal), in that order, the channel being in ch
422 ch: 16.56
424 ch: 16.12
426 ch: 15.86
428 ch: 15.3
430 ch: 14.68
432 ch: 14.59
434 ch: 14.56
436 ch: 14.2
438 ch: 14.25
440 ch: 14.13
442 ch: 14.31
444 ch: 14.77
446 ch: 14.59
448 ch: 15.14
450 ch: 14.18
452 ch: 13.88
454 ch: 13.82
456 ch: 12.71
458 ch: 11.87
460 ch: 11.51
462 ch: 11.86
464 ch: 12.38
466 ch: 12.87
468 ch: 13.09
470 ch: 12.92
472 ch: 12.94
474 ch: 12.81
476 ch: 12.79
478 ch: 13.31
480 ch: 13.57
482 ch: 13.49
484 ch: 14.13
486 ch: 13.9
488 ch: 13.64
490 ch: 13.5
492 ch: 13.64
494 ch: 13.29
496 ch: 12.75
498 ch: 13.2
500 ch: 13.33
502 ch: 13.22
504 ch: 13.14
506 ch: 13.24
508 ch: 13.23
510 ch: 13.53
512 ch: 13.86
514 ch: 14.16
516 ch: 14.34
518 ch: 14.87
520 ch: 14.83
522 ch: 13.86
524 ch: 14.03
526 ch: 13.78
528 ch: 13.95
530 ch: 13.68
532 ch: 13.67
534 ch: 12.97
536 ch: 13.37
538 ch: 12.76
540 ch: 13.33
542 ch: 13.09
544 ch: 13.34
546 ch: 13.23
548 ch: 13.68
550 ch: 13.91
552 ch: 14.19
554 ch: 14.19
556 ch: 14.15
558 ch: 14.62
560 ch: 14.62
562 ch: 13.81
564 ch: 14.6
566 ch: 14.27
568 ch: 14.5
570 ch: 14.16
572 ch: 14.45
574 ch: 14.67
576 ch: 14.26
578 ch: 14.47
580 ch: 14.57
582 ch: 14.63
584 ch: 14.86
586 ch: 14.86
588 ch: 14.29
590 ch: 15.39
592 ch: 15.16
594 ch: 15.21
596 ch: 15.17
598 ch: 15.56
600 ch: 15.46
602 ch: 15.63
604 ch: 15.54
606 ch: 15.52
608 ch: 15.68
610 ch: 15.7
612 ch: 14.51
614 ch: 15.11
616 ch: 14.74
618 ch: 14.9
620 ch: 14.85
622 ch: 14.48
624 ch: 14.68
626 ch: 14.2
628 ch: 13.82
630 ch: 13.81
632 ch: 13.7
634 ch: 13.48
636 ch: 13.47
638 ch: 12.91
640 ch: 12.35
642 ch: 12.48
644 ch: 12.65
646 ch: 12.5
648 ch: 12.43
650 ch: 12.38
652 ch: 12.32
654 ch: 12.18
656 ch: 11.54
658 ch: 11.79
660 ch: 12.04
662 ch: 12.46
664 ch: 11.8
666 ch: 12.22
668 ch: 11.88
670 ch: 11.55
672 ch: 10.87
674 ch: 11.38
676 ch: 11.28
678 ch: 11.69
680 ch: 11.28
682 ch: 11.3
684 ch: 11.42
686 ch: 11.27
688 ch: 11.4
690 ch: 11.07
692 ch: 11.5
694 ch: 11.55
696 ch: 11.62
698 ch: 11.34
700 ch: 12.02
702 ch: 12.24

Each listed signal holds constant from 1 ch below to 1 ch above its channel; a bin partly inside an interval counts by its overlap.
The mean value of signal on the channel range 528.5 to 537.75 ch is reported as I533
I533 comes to 13.4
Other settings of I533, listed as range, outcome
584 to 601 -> 15.1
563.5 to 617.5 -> 14.9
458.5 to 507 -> 13.1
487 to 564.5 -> 13.7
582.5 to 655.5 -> 14.2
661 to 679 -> 11.7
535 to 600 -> 14.3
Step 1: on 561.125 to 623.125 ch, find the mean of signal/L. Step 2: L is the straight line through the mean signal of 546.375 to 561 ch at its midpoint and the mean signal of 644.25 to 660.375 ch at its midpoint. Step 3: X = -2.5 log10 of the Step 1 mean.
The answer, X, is -0.12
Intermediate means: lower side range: 14.2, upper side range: 12.2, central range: 14.9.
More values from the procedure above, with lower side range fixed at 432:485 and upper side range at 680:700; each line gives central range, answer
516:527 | -0.108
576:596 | -0.198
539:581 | -0.125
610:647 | -0.160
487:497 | -0.015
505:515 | -0.047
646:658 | -0.037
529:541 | -0.041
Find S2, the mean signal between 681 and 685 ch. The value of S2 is 11.4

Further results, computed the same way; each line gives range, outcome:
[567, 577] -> 14.4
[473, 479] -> 13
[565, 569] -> 14.4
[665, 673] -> 11.6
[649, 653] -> 12.4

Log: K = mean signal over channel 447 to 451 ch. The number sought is 14.7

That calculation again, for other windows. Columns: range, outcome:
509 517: 14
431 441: 14.3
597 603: 15.6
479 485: 13.7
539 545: 13.3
